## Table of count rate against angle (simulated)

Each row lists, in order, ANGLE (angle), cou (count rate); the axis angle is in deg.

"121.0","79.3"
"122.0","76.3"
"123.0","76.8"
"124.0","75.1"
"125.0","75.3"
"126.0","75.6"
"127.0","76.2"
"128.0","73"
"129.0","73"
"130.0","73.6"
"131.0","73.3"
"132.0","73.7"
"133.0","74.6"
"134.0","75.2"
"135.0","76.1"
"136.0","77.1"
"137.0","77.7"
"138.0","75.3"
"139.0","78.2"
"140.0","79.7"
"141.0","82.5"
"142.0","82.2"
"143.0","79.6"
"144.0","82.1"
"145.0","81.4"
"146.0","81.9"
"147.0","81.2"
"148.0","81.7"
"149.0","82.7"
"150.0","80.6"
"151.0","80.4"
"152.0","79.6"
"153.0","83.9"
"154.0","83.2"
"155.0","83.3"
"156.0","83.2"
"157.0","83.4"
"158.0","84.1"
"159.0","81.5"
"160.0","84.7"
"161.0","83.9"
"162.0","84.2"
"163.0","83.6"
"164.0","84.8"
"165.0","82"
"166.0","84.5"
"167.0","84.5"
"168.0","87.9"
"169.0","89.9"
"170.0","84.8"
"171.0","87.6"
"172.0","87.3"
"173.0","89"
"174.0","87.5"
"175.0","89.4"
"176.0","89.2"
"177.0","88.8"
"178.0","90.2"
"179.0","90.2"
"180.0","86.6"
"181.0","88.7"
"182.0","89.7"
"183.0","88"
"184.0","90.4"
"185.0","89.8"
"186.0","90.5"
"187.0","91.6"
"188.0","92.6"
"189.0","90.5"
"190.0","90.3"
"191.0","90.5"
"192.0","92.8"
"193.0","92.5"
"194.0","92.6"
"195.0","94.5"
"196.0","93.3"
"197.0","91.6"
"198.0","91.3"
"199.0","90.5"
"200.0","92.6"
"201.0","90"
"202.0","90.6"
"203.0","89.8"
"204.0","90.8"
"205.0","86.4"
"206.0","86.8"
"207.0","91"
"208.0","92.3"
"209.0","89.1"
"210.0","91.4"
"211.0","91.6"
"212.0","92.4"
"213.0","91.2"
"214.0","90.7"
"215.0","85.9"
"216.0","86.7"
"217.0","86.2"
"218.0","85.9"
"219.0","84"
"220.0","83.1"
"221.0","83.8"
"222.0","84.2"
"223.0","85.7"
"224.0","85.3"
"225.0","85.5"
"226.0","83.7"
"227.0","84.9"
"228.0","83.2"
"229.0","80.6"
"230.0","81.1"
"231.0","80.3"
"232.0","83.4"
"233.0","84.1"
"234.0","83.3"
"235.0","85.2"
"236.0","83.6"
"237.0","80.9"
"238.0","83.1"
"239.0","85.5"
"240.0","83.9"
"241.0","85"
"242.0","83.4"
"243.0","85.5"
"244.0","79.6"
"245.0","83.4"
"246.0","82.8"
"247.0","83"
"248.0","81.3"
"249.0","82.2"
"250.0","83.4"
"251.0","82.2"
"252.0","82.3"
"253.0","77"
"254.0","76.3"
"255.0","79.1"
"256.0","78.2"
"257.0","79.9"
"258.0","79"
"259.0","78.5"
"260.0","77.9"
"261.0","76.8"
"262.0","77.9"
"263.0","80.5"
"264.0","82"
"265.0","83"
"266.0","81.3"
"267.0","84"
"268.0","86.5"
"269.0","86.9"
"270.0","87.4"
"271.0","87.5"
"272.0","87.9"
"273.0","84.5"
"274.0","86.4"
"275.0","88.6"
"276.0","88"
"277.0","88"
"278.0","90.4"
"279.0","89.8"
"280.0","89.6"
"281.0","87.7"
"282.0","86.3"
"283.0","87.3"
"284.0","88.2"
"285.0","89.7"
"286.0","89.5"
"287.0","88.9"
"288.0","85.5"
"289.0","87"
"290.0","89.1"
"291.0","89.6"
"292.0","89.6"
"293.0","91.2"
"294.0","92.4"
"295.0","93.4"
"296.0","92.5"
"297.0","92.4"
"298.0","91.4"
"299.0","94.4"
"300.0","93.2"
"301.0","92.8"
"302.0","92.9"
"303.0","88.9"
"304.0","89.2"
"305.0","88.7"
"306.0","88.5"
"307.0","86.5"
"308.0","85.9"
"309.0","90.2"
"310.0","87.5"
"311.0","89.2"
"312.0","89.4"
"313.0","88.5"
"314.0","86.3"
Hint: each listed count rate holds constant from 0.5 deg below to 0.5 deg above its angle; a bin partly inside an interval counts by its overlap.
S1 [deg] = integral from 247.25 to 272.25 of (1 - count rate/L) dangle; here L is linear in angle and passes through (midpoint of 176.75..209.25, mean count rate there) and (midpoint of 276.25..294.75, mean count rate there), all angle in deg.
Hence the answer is 2.2 deg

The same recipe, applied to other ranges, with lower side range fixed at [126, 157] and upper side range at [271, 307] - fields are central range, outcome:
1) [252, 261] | 0.90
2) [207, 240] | -0.34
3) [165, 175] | -0.73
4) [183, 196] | -1.44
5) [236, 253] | 0.68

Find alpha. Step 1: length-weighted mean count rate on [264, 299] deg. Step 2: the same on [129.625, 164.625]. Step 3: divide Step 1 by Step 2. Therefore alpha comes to 1.10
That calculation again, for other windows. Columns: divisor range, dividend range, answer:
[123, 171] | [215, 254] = 1.04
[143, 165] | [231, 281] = 1.01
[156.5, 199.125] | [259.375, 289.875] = 0.97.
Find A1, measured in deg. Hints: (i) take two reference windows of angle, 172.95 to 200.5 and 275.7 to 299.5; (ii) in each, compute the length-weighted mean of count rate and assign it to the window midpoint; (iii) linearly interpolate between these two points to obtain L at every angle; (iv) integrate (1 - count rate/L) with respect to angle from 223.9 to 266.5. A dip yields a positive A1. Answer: 3.9 deg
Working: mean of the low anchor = 90.6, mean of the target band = 81.8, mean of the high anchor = 89.7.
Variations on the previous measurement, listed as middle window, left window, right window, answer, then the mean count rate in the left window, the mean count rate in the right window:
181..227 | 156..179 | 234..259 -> -2.8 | 86.1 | 81.9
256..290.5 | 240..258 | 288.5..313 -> 0.1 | 81.4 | 90.2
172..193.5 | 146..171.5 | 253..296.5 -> -1.5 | 83.6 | 85.6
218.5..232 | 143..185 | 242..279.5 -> 0.0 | 85.2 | 83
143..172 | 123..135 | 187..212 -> -0.8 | 74.6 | 91.1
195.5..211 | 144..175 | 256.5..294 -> -1.1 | 84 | 85.8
